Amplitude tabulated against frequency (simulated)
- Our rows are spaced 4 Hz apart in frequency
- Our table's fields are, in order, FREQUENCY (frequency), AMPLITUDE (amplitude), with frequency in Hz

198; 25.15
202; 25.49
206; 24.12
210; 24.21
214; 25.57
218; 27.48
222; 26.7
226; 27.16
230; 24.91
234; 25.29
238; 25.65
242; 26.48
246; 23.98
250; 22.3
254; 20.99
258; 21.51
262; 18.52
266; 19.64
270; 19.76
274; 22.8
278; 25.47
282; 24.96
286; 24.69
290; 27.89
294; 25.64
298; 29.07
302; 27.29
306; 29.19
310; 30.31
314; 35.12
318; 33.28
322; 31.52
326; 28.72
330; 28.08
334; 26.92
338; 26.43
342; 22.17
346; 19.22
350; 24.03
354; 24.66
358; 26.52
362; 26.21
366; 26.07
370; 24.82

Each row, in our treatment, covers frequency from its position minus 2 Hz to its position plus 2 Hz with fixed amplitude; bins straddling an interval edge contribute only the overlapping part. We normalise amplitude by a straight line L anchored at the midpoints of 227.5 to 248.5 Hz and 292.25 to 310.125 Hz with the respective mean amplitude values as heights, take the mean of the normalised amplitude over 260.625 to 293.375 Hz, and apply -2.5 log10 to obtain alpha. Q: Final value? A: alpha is 0.17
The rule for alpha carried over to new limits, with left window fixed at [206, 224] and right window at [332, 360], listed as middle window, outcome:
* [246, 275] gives 0.204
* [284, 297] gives -0.059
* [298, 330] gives -0.232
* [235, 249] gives 0.014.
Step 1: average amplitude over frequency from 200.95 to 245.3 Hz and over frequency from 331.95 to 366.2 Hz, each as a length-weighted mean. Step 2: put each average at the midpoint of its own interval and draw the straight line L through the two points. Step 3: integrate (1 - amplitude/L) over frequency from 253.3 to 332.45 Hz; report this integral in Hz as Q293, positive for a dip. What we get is -3.9 Hz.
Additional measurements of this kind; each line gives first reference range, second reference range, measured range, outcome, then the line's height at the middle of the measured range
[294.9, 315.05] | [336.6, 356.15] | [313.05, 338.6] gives -3.36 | 26.4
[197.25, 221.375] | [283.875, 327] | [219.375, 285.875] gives 8.69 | 27.2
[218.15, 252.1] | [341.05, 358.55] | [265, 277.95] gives 1.65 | 24.7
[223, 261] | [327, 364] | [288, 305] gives -2.04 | 24.6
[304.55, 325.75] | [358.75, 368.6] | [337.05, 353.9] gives 3.14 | 28.2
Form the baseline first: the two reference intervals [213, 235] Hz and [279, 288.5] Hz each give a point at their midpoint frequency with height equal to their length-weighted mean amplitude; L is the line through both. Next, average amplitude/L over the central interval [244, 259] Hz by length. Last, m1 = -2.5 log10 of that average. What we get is 0.157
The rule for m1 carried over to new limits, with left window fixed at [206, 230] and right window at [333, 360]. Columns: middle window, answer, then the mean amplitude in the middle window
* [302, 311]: -0.18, 29.1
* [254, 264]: 0.25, 20.2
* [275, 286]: 0.01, 24.9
